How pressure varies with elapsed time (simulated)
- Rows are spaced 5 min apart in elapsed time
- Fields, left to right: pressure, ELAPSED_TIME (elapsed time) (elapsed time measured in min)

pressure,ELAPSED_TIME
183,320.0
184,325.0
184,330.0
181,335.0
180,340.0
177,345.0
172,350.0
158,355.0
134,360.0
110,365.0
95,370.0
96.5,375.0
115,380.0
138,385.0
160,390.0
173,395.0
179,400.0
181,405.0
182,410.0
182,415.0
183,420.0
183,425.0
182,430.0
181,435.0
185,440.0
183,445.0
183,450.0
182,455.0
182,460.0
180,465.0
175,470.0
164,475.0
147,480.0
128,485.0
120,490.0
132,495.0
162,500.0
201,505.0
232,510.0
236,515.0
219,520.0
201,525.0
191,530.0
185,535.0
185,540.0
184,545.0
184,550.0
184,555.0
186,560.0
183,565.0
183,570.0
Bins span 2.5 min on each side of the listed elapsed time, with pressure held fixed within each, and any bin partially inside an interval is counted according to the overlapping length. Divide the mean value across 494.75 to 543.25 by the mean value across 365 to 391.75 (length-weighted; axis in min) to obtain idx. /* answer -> 1.7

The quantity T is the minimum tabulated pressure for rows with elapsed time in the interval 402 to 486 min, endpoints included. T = 128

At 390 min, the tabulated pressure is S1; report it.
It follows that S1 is 160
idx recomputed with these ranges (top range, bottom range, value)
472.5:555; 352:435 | 1.16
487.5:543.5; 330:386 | 1.31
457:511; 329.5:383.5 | 1.14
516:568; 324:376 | 1.25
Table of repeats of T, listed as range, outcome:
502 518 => 201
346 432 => 95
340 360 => 134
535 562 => 184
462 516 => 120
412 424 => 182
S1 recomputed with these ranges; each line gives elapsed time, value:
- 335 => 181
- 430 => 182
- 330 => 184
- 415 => 182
